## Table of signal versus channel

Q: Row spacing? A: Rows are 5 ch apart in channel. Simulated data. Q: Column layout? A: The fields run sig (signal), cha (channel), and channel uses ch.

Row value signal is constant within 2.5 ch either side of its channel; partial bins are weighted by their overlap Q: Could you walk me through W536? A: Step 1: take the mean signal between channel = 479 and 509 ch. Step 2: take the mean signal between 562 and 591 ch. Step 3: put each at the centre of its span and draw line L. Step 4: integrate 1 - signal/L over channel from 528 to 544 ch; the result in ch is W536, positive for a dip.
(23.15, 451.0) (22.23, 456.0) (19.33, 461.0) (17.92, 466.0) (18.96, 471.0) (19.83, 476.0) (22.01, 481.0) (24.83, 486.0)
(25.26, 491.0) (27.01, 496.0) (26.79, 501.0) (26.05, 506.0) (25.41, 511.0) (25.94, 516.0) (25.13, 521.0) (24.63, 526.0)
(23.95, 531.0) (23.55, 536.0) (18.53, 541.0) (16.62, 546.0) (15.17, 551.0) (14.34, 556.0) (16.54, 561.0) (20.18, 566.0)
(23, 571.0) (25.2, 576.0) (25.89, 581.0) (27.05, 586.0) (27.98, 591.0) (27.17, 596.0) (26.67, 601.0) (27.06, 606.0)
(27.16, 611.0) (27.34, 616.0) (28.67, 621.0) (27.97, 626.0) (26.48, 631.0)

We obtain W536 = 1.84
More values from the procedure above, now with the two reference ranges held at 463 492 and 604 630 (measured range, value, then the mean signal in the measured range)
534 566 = 9.04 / 17.6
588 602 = -0.39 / 27.3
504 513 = -1.23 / 25.7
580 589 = -0.19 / 26.7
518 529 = -0.74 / 24.9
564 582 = 1.50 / 23.5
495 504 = -1.87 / 26.8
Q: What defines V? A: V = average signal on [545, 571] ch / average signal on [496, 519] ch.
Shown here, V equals 0.66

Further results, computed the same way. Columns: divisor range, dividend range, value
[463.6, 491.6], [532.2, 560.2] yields 0.84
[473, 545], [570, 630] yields 1.12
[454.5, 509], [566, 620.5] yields 1.15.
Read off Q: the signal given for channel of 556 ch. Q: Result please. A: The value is 14.34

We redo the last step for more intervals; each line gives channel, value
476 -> 19.83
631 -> 26.48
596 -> 27.17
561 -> 16.54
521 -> 25.13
